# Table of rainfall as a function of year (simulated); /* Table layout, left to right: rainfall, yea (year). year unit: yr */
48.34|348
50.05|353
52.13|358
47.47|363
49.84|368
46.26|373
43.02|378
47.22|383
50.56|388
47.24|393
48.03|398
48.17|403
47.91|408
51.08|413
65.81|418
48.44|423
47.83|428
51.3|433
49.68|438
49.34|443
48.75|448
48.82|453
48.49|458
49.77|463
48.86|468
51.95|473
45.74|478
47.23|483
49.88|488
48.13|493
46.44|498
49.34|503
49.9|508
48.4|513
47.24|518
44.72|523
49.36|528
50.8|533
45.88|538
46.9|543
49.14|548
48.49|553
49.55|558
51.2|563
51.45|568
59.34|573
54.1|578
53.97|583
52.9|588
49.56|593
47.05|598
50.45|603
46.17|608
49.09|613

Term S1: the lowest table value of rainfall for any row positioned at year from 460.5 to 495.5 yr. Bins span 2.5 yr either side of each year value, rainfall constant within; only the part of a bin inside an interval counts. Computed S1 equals 45.74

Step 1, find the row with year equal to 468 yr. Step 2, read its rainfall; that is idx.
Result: 48.86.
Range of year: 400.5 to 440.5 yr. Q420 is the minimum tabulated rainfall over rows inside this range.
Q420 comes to 47.83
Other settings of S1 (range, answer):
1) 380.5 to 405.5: 47.22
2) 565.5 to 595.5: 49.56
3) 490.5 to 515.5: 46.44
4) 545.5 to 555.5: 48.49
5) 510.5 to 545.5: 44.72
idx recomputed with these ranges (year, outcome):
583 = 53.97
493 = 48.13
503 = 49.34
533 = 50.8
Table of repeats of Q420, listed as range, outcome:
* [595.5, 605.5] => 47.05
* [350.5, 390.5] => 43.02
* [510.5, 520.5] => 47.24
